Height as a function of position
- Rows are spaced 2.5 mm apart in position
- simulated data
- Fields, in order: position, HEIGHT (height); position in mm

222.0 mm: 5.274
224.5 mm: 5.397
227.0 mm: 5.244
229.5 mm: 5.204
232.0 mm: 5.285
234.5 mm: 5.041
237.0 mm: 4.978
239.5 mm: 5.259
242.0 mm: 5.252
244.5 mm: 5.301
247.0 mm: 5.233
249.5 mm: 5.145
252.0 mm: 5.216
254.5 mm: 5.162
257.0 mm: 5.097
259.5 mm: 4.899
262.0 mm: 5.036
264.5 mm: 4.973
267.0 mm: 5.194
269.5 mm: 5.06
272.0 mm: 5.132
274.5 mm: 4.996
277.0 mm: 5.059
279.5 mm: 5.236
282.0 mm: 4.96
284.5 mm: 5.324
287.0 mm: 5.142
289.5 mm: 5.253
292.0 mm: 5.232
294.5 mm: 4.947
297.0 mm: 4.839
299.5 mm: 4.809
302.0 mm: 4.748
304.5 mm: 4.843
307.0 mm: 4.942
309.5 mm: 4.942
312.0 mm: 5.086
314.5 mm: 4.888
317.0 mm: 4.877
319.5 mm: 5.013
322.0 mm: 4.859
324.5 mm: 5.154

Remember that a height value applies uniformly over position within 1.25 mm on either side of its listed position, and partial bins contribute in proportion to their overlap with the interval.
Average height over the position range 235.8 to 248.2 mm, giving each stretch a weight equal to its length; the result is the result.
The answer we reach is 5.21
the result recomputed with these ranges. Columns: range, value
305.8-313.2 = 4.99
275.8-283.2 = 5.09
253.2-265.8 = 5.03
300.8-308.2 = 4.84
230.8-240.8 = 5.14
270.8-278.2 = 5.06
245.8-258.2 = 5.17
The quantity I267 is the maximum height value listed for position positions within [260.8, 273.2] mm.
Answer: 5.194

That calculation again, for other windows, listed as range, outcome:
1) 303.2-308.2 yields 4.942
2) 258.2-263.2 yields 5.036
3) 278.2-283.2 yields 5.236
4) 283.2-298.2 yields 5.324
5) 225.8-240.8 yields 5.285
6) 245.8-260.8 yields 5.233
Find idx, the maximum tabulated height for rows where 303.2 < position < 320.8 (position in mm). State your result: 5.086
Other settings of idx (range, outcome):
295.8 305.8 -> 4.843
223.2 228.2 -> 5.397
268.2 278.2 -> 5.132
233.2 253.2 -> 5.301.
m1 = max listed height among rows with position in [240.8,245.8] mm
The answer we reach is 5.301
